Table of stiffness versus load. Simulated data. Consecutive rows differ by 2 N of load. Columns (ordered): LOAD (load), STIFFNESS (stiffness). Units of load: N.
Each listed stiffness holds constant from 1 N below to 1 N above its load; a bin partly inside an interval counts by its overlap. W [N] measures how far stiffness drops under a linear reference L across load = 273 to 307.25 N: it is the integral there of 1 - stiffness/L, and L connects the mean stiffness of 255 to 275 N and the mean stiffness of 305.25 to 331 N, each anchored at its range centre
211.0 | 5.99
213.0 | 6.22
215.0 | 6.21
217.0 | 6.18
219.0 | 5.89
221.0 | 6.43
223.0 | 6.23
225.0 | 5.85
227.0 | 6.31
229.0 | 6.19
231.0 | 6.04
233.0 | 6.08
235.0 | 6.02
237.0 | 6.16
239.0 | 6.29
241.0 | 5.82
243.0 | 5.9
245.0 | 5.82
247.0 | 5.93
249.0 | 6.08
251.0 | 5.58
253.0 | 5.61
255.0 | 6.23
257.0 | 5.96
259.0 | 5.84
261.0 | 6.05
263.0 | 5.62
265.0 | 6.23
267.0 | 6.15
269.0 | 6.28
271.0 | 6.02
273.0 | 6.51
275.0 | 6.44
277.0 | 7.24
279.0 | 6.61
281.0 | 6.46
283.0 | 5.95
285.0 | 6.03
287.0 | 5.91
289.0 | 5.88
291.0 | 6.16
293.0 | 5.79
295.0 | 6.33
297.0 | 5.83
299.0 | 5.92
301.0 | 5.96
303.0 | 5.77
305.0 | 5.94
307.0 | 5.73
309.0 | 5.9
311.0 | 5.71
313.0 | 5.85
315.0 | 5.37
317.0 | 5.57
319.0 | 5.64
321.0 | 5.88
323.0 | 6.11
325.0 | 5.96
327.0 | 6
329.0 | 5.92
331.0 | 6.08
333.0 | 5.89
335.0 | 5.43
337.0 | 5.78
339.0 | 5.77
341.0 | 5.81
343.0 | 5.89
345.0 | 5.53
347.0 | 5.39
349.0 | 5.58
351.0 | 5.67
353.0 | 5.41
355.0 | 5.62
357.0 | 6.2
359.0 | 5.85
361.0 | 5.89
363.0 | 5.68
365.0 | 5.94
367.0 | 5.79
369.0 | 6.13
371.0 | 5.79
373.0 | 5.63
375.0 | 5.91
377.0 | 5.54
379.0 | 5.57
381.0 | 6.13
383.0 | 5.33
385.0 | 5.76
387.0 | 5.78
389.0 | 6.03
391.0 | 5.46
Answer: -1.0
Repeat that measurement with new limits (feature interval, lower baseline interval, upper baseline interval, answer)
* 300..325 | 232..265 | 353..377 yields 0.37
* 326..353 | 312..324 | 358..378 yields 0.16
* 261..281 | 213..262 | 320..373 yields -1.25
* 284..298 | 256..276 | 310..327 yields -0.09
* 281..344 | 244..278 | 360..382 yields 0.97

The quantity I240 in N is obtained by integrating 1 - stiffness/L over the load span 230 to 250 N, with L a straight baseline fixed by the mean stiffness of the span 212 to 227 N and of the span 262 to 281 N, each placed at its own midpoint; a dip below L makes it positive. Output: 0.7 N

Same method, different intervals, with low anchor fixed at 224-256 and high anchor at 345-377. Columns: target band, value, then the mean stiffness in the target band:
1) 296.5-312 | 0.05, 5.85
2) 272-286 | -1.29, 6.46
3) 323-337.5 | -0.18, 5.89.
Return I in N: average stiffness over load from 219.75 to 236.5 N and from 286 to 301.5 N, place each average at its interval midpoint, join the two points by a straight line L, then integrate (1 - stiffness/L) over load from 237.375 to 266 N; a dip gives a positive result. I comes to 0.7 N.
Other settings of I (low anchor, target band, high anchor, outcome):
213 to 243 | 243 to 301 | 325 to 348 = -1.0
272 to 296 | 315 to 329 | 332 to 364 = 0.3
